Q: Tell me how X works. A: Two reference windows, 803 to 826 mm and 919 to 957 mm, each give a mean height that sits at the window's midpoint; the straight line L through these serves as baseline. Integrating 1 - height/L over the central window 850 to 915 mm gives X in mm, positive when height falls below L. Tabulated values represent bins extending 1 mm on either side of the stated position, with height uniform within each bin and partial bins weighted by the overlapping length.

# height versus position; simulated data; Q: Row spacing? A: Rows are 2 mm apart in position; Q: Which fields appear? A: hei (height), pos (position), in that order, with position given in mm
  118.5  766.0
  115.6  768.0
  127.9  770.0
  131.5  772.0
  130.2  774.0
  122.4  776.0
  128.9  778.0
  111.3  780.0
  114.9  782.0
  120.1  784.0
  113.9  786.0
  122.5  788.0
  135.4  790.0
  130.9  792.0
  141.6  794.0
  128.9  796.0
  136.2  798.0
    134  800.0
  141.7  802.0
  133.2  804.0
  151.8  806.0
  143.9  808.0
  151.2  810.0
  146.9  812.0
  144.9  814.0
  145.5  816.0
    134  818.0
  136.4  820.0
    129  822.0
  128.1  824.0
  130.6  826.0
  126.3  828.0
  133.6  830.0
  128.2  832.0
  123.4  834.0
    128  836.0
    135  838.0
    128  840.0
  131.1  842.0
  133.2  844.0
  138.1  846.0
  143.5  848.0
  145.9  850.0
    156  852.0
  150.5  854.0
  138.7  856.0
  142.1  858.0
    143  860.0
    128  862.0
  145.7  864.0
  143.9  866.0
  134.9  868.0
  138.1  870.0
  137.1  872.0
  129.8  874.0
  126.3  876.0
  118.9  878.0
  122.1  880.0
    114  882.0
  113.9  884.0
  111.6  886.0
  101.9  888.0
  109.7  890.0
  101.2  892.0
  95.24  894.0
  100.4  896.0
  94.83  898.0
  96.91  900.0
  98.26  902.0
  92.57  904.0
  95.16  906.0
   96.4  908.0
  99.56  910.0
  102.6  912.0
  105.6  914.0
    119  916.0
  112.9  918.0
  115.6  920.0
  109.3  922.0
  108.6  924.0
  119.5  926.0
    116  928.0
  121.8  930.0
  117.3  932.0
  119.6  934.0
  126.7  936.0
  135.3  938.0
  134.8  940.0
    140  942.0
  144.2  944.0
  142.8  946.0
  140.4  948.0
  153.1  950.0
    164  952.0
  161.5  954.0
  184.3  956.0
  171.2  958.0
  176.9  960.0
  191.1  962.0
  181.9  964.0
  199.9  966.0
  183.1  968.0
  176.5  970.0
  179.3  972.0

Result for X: 8.7 mm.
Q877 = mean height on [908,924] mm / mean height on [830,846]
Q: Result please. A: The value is 0.83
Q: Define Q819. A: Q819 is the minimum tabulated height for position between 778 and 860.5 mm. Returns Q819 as 111.3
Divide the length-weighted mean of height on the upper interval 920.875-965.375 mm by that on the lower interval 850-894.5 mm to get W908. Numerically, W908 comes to 1.1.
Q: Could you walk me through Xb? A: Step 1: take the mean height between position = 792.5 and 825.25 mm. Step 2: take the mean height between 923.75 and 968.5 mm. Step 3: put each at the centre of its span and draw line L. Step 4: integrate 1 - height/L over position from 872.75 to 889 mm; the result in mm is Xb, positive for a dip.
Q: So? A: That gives 3.0 mm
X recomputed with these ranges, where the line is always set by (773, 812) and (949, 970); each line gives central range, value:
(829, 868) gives 2.4 mm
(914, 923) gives 2.8 mm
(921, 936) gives 4.6 mm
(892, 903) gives 4.3 mm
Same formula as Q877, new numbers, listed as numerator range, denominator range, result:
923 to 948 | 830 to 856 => 0.93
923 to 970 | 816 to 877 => 1.10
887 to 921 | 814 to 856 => 0.75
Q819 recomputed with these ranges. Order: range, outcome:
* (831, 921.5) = 92.57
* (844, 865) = 128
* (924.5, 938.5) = 116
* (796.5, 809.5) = 133.2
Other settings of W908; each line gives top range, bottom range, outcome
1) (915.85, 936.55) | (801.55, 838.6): 0.86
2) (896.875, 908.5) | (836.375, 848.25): 0.71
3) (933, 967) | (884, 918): 1.54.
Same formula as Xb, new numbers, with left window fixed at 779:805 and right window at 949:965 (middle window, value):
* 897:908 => 4.35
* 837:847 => 0.61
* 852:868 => 0.48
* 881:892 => 3.17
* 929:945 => 3.60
